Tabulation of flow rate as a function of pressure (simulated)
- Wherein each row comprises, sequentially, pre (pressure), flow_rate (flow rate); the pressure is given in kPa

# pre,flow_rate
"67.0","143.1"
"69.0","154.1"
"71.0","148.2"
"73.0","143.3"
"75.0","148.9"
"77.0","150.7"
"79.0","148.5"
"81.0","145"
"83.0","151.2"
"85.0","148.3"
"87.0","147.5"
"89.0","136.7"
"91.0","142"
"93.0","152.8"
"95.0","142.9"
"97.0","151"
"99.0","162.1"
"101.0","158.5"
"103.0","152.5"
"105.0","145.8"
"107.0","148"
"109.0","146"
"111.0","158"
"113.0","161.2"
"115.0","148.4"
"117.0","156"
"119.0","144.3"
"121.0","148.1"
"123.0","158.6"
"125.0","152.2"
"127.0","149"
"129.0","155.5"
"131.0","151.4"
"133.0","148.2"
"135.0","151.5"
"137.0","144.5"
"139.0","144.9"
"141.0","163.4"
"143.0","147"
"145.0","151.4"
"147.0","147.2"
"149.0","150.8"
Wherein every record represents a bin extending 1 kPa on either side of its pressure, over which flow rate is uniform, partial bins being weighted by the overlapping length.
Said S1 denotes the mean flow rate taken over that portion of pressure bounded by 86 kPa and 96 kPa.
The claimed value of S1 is 144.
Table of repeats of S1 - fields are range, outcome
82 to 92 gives 145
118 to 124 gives 150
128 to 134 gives 152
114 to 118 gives 152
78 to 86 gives 148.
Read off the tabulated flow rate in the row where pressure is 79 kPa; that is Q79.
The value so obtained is 148.5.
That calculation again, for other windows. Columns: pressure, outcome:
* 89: 136.7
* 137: 144.5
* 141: 163.4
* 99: 162.1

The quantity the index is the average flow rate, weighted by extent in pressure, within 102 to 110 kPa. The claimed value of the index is 148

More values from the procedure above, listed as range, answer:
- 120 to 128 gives 152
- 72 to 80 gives 148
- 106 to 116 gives 152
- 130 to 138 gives 149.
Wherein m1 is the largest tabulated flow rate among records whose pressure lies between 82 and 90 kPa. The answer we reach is 151.2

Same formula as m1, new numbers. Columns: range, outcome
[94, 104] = 162.1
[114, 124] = 158.6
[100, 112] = 158.5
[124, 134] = 155.5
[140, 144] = 163.4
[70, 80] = 150.7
